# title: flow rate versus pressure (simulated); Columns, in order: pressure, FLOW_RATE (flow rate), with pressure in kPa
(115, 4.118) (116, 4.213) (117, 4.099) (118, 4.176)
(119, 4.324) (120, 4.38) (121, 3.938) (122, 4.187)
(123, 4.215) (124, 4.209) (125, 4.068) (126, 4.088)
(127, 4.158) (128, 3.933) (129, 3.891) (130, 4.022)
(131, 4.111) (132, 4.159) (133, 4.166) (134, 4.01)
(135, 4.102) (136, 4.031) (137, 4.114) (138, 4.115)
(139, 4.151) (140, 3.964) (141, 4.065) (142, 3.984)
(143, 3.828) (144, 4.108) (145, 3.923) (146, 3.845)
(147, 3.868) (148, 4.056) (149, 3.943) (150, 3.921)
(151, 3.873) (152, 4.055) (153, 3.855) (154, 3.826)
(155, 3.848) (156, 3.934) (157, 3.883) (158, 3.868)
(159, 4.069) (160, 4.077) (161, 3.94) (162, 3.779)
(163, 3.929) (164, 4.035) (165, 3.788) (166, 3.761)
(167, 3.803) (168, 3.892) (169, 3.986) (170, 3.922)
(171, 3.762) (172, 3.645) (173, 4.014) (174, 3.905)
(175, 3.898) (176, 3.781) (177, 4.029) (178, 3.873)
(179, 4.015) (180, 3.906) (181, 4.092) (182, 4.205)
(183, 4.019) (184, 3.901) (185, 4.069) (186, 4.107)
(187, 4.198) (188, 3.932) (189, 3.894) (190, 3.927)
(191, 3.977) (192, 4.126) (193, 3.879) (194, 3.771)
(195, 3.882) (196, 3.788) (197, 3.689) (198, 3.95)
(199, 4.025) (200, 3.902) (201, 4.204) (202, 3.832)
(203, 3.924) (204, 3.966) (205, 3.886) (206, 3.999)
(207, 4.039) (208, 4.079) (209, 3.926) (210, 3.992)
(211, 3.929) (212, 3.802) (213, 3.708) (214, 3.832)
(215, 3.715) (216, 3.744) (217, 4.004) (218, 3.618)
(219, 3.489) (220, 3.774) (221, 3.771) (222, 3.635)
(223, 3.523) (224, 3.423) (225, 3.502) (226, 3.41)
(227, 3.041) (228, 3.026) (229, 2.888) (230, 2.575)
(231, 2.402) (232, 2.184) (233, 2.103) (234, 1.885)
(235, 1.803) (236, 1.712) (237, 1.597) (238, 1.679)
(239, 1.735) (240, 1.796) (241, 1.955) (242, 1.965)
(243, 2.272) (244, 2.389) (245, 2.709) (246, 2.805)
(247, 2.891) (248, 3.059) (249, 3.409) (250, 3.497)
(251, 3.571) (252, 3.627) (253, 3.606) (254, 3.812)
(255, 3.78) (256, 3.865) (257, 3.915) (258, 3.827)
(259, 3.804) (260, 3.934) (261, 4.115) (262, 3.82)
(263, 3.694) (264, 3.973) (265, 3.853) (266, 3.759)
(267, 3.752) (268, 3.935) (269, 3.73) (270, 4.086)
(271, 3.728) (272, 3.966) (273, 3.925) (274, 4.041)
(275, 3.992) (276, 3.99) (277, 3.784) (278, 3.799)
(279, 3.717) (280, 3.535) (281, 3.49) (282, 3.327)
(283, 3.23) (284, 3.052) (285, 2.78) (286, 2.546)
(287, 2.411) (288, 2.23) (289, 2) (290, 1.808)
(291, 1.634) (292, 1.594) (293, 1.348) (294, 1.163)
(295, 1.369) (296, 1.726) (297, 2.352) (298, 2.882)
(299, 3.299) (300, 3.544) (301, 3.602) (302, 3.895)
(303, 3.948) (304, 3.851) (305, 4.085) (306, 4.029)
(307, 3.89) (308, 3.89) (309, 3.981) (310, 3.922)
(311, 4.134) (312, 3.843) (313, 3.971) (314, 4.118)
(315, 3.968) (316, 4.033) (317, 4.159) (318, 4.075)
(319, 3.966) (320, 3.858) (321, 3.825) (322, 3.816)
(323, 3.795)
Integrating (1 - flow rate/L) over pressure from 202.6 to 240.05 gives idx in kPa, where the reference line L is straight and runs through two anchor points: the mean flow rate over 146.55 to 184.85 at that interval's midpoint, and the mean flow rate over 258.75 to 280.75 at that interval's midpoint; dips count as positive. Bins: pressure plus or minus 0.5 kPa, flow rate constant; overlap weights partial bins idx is 6.6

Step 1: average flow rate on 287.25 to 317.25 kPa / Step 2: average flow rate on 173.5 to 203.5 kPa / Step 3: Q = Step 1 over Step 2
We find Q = 0.8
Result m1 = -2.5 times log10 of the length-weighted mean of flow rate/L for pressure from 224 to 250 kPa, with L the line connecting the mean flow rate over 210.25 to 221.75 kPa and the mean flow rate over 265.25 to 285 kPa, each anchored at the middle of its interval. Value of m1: 0.45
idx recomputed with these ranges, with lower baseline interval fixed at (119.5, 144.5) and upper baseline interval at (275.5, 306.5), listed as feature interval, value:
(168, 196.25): -1.8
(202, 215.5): -1.5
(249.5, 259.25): -1.7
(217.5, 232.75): 0.9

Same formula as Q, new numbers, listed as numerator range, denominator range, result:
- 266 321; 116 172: 0.84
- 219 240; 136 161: 0.68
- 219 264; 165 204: 0.77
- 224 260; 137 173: 0.72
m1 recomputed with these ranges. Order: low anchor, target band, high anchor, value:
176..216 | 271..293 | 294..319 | 0.19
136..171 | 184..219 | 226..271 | -0.12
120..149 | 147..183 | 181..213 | 0.02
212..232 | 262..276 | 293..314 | -0.15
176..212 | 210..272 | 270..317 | 0.12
